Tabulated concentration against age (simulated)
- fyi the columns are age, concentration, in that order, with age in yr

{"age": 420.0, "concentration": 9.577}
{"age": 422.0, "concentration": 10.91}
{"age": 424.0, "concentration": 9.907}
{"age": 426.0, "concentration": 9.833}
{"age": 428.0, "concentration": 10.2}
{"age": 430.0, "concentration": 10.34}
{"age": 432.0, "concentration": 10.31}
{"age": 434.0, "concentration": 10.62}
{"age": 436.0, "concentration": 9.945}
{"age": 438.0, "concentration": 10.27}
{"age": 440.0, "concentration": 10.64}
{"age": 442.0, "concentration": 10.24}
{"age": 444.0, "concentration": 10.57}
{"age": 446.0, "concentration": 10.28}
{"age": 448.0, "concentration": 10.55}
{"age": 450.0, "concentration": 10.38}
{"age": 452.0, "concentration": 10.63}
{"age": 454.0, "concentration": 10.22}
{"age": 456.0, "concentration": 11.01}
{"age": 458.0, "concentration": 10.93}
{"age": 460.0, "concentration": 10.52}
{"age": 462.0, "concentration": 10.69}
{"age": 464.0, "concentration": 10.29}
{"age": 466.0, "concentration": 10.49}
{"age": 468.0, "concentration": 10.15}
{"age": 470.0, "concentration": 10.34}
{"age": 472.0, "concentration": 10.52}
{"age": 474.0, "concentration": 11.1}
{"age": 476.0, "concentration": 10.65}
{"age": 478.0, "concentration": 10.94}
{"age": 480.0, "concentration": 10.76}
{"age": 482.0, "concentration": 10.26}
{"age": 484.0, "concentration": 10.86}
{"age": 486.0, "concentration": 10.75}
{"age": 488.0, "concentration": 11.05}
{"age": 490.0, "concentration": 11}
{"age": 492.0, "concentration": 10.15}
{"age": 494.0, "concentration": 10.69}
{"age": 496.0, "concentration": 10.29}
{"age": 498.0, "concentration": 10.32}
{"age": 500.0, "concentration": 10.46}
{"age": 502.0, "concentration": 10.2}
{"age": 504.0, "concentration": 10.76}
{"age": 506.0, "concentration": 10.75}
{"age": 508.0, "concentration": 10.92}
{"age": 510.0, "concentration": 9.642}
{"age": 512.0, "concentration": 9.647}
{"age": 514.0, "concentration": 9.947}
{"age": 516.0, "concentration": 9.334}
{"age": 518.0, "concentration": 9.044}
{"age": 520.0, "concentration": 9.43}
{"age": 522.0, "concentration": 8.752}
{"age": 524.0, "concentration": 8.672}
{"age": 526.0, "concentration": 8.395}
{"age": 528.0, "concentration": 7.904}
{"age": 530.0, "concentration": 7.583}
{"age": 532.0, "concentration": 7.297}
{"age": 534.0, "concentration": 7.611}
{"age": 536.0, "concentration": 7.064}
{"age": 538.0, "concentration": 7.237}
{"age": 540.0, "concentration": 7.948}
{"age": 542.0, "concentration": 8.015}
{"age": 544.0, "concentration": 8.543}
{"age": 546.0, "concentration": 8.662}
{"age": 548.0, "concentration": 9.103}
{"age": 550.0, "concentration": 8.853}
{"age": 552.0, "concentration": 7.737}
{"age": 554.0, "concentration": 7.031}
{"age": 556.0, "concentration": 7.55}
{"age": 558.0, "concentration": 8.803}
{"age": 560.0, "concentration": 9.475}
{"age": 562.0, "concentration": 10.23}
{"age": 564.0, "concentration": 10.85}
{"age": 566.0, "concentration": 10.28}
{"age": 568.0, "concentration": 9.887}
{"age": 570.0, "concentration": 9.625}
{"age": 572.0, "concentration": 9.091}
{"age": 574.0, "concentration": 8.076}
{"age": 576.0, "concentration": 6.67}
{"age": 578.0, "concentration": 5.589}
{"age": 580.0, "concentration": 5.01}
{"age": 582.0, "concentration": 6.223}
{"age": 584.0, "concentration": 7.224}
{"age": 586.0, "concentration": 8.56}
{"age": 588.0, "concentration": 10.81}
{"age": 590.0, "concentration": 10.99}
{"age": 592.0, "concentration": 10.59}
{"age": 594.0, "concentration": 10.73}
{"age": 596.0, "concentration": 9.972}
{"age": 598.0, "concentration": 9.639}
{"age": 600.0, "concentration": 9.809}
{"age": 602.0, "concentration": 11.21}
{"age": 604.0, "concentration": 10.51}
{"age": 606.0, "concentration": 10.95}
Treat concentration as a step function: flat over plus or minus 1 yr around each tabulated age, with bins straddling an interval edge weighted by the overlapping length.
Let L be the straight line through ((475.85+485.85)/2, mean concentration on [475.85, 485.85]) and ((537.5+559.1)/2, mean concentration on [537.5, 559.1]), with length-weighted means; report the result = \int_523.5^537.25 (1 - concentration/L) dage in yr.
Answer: 1.71 yr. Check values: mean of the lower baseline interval 10.7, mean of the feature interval 7.75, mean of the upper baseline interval 8.16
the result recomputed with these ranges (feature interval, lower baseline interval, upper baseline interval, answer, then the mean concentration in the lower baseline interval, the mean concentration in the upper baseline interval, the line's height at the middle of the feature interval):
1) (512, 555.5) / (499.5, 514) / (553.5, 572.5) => 6.79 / 10.3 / 9.35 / 9.85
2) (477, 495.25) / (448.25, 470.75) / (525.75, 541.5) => -2.40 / 10.5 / 7.61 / 9.47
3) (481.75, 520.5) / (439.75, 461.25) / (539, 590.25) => -2.68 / 10.5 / 8.46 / 9.62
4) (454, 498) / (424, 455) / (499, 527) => -2.66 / 10.3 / 9.71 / 10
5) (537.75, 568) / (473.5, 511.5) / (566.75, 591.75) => 0.56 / 10.6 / 8.24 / 8.95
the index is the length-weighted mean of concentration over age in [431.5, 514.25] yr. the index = 10.5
